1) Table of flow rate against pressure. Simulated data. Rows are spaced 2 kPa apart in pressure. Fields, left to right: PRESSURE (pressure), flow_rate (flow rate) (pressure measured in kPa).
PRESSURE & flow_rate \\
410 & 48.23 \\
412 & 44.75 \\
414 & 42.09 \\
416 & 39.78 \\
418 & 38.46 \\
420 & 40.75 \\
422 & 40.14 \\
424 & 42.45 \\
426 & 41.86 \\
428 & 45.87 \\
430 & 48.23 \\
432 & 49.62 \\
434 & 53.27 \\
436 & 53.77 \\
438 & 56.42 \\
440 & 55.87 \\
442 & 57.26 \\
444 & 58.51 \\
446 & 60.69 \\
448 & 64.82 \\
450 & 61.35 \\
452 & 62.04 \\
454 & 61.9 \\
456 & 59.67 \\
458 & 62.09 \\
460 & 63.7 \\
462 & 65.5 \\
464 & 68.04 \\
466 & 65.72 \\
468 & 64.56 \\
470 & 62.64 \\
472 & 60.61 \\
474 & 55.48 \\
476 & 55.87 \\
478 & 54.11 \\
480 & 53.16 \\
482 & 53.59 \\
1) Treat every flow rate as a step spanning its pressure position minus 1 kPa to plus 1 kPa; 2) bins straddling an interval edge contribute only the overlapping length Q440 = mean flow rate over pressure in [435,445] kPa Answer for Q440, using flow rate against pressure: 56.4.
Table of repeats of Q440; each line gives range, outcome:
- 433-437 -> 53.5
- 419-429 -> 42.2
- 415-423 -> 39.8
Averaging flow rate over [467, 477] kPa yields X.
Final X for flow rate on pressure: 59.8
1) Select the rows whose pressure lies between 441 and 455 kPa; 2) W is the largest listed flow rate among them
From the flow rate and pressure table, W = 64.82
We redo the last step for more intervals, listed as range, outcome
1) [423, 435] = 53.27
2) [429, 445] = 58.51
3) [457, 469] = 68.04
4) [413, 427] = 42.45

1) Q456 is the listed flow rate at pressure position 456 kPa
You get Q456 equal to 59.67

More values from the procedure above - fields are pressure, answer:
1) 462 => 65.5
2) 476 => 55.87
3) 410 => 48.23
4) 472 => 60.61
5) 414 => 42.09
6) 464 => 68.04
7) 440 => 55.87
